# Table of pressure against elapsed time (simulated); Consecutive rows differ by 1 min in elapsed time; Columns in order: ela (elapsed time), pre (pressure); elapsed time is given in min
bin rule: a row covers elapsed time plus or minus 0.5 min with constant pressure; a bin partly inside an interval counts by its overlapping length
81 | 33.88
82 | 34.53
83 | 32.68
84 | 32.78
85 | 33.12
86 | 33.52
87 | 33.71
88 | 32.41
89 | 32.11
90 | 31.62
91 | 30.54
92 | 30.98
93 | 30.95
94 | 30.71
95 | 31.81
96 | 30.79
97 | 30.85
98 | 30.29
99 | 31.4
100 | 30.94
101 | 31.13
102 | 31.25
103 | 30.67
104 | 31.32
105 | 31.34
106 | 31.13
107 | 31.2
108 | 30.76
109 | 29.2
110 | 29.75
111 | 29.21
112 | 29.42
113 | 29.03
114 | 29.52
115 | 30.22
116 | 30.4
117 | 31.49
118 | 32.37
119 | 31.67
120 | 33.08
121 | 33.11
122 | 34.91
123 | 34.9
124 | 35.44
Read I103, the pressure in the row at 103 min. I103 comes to 30.67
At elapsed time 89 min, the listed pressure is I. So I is 32.11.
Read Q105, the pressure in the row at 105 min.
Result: 31.34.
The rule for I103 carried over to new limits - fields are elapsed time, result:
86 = 33.52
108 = 30.76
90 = 31.62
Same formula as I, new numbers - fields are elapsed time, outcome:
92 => 30.98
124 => 35.44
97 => 30.85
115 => 30.22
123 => 34.9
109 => 29.2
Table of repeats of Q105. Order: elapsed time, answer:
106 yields 31.13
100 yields 30.94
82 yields 34.53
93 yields 30.95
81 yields 33.88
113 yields 29.03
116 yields 30.4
